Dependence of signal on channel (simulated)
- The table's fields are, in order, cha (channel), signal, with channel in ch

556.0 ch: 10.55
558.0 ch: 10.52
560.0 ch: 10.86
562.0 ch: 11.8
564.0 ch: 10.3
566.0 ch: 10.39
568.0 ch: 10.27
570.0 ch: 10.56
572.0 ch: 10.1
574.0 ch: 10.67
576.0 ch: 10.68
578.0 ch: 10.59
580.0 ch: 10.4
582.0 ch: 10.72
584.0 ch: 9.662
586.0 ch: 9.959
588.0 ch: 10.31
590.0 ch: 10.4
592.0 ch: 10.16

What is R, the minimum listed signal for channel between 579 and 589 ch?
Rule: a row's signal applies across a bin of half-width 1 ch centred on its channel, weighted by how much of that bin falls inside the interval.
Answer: 9.662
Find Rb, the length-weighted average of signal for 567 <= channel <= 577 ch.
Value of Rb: 10.5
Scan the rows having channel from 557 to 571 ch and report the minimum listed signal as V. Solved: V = 10.27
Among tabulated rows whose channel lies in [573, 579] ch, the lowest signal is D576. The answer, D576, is 10.59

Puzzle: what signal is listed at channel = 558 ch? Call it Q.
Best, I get 10.52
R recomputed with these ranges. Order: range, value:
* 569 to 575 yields 10.1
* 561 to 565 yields 10.3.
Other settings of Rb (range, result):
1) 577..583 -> 10.6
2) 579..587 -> 10.2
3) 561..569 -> 10.7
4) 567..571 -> 10.4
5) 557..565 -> 10.9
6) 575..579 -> 10.6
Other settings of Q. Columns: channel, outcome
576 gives 10.68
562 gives 11.8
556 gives 10.55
